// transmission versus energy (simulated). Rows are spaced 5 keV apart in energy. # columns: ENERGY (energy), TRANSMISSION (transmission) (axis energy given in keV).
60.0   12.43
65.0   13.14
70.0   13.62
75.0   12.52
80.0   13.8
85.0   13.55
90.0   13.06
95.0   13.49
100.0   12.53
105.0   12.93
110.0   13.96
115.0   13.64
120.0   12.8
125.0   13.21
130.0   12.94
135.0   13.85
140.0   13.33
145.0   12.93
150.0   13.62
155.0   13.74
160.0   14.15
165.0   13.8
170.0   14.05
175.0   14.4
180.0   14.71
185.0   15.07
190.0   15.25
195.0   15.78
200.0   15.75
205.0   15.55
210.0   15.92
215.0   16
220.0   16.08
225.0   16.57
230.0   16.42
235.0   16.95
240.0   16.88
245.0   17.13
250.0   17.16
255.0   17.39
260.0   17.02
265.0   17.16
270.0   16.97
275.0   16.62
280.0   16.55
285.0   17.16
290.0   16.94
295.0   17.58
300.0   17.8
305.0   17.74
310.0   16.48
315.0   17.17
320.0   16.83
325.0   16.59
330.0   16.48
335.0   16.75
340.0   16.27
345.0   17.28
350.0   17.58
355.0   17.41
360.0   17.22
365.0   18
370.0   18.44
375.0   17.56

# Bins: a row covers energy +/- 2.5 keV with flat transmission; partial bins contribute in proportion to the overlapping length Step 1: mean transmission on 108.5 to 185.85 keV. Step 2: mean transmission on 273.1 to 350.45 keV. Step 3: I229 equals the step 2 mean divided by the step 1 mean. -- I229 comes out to 1.24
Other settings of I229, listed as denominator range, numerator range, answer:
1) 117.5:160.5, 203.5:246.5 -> 1.23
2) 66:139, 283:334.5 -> 1.29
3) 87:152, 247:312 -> 1.29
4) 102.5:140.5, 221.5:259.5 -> 1.27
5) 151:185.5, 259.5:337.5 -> 1.20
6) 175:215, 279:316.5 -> 1.12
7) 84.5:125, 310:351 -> 1.27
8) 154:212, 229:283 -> 1.14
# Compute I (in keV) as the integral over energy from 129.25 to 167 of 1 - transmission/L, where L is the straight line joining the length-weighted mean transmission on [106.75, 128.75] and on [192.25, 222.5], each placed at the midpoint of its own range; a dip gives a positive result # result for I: 1.67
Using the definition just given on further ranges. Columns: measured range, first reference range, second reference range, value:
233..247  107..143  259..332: -1.02 keV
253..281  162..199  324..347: -2.03 keV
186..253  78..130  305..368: -4.83 keV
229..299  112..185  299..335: -4.81 keV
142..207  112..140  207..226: 1.33 keV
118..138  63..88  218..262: 1.71 keV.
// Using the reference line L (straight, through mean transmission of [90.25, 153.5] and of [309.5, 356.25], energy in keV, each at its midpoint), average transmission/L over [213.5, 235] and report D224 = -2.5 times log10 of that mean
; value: -0.092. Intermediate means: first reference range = 13.3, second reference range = 16.9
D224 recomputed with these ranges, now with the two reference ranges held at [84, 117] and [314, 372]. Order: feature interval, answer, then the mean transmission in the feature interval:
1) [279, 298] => -0.05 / 17.1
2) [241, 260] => -0.10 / 17.2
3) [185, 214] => -0.05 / 15.6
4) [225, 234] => -0.08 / 16.5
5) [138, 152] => 0.06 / 13.3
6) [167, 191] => -0.01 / 14.6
